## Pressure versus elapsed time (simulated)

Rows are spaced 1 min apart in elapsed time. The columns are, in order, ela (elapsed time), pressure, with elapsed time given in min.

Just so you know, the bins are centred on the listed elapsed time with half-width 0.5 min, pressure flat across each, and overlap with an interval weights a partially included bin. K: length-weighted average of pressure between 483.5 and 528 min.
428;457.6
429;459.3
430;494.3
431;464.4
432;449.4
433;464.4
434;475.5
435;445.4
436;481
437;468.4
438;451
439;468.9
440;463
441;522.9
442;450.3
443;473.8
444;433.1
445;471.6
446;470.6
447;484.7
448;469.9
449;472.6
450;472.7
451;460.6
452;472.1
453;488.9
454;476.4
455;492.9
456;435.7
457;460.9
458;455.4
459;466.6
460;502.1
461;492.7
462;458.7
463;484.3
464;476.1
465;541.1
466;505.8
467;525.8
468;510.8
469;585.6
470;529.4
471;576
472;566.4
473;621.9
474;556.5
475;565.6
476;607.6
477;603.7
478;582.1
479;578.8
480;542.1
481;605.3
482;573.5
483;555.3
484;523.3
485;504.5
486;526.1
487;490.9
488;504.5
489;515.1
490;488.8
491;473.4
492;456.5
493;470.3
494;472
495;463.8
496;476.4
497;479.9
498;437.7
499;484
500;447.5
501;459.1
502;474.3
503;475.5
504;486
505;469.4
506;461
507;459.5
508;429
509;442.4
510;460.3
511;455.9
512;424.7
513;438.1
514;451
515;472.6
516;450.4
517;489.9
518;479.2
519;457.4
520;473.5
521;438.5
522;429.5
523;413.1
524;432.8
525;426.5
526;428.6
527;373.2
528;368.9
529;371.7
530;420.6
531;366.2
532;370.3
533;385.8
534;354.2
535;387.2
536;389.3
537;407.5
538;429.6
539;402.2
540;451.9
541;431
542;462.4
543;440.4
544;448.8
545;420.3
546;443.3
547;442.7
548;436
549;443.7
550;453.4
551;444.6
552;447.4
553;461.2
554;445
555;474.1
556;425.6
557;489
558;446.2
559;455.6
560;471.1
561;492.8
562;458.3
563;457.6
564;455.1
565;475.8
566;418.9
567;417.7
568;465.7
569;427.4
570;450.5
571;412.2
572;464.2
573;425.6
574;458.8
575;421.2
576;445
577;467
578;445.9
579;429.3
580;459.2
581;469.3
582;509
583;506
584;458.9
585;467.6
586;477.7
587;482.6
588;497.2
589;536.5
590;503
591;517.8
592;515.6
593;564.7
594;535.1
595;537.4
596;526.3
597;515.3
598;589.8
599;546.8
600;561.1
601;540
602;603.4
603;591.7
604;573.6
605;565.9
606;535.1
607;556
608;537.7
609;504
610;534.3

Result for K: 462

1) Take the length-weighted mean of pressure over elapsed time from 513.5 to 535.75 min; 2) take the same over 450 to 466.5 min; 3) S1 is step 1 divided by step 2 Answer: 0.88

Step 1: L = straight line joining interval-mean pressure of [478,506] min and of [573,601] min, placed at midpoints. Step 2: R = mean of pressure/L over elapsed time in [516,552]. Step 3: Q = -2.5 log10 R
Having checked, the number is 0.17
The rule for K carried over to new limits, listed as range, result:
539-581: 448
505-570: 437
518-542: 412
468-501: 526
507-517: 450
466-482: 569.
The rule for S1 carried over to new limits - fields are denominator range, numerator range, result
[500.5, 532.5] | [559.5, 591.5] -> 1.06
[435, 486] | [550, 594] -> 0.92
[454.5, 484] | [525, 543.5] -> 0.76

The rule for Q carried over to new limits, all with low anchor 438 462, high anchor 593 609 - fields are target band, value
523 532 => 0.277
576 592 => 0.132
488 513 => 0.075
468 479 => -0.189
